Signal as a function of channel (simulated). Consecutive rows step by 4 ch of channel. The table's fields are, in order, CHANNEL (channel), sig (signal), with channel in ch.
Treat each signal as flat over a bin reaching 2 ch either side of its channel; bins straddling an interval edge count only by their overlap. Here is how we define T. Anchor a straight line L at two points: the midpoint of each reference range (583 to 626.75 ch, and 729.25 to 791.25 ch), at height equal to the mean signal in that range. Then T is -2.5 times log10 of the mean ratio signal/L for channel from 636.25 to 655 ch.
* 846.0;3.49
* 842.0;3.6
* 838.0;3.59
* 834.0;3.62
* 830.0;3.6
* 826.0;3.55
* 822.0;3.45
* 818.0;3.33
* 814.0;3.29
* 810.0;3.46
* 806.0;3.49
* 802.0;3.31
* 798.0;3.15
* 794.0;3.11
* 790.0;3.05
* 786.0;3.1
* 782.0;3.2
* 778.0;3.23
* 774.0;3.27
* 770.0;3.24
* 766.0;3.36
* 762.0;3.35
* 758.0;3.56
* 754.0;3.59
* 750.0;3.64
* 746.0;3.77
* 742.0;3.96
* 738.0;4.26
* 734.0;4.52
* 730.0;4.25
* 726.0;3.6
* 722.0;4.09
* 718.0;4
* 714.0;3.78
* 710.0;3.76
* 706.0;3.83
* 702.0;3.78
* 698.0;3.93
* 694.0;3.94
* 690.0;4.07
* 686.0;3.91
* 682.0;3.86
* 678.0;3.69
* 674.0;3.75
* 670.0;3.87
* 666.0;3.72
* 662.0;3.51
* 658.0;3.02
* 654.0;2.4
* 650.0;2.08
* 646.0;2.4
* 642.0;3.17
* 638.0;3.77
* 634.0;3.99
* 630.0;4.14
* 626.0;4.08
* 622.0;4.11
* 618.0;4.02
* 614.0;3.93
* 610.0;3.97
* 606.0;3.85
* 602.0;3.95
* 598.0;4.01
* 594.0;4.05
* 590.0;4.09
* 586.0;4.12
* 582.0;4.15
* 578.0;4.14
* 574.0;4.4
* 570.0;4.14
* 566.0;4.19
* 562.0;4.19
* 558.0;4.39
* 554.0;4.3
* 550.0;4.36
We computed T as 0.37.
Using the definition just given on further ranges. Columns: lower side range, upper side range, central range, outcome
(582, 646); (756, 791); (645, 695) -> 0.080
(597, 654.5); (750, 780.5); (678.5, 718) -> -0.111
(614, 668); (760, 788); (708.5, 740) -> -0.213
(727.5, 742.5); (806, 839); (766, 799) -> 0.203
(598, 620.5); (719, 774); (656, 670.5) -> 0.114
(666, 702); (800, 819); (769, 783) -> 0.087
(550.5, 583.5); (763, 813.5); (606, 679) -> 0.107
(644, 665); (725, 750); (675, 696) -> -0.204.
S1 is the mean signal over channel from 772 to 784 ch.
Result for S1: 3.23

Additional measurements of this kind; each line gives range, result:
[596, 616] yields 3.94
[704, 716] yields 3.79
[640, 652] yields 2.55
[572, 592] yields 4.18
